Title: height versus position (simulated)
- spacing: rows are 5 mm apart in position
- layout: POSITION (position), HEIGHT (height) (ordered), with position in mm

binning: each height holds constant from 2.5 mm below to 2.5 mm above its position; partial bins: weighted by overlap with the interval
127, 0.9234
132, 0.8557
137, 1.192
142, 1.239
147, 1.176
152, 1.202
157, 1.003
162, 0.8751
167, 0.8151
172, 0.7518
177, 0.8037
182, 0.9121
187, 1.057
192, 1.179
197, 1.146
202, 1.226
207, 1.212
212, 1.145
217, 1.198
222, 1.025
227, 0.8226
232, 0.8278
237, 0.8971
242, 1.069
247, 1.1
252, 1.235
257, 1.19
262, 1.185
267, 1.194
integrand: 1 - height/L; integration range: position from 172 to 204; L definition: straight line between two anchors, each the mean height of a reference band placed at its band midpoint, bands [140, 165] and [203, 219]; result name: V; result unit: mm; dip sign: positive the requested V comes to 3.5 mm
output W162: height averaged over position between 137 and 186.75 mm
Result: 0.99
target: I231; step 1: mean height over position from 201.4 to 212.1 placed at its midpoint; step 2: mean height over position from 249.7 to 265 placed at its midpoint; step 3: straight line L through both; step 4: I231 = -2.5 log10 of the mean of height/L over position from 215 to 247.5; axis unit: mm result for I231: 0.22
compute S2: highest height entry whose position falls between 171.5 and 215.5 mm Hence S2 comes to 1.226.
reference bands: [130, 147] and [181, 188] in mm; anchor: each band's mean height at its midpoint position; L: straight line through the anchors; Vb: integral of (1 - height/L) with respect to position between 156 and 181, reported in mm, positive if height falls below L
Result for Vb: 4.5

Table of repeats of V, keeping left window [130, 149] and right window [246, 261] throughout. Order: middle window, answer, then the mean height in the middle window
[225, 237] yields 3.4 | 0.84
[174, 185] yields 2.7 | 0.862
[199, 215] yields -0.5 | 1.19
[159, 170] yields 2.8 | 0.848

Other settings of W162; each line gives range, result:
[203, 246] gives 1.03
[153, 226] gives 1.02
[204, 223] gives 1.16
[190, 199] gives 1.16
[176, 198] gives 1.03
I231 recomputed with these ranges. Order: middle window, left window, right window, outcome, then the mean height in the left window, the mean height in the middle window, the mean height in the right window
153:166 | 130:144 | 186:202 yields 0.17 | 1.1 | 0.955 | 1.15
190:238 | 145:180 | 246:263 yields 0.00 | 0.943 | 1.07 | 1.18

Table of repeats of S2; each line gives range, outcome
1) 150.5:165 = 1.202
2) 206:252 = 1.235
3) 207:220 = 1.212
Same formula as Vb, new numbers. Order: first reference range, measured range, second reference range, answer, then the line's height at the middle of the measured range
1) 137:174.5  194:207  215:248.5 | -2.48 mm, 1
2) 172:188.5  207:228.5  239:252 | -1.40 mm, 1.01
